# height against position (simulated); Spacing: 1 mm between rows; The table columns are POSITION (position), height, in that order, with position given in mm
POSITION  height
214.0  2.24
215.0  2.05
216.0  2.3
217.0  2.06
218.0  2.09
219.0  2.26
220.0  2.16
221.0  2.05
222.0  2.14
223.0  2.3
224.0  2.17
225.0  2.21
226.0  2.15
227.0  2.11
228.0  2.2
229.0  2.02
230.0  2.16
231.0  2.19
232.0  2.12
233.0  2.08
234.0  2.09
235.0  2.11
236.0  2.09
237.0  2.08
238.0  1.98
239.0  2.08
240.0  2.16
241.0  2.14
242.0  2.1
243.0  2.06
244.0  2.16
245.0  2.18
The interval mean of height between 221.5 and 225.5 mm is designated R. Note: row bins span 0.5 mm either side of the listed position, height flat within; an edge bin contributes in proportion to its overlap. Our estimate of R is 2.21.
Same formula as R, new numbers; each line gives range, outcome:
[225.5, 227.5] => 2.13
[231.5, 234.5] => 2.1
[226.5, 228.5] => 2.16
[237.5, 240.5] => 2.07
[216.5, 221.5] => 2.12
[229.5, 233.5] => 2.14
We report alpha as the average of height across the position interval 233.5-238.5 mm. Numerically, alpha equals 2.07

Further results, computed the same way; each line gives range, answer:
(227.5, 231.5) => 2.14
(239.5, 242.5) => 2.13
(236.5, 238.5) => 2.03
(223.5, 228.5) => 2.17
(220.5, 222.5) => 2.09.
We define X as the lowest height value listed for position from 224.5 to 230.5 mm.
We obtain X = 2.02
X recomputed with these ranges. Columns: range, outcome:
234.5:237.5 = 2.08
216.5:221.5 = 2.05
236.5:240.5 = 1.98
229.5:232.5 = 2.12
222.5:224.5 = 2.17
